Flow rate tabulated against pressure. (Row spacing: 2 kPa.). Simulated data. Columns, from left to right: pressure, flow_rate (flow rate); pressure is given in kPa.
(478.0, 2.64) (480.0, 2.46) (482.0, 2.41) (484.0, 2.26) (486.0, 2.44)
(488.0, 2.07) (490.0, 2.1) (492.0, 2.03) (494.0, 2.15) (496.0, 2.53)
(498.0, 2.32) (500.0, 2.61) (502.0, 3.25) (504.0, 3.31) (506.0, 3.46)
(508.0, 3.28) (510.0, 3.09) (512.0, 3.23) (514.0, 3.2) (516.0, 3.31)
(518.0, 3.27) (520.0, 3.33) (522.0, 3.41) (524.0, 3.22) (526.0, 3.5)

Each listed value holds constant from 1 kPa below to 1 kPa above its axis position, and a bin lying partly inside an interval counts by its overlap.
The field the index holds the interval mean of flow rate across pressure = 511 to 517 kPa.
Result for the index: 3.25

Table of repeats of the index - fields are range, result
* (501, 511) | 3.28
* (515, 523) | 3.33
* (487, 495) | 2.09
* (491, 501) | 2.33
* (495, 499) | 2.42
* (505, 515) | 3.25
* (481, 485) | 2.33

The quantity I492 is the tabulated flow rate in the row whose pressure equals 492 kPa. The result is 2.03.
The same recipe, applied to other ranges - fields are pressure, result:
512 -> 3.23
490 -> 2.1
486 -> 2.44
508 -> 3.28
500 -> 2.61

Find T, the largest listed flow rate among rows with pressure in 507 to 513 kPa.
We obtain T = 3.28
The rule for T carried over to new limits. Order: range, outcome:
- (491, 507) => 3.46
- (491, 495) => 2.15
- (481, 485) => 2.41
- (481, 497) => 2.53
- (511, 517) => 3.31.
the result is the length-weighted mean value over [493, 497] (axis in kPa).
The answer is 2.34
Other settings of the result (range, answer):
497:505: 2.87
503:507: 3.38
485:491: 2.2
